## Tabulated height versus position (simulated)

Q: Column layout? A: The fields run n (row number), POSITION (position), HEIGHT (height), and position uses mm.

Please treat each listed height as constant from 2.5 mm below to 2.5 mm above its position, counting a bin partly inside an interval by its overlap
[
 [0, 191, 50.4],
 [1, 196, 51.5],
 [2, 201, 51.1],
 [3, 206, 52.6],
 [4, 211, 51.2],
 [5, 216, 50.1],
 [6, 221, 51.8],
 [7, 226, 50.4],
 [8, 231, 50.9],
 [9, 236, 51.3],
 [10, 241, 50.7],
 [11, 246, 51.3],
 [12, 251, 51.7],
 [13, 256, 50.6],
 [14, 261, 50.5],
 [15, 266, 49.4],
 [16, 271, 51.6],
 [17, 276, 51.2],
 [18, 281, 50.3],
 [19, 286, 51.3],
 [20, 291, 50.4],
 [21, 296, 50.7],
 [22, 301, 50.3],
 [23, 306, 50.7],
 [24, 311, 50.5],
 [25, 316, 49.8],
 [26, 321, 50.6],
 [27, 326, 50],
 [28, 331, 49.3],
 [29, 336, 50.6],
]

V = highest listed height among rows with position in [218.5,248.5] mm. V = 51.8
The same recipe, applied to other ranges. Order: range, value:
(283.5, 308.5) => 51.3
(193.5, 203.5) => 51.5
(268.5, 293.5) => 51.6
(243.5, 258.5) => 51.7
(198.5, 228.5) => 52.6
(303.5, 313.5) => 50.7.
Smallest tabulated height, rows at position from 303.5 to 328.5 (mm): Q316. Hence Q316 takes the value 49.8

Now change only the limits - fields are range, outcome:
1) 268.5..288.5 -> 50.3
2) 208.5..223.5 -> 50.1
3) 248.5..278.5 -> 49.4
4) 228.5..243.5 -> 50.7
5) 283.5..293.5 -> 50.4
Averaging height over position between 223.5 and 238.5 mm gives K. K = 50.9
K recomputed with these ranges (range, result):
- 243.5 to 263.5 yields 51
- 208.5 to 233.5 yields 50.9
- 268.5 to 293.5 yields 51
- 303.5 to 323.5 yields 50.4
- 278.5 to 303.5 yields 50.6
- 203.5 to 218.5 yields 51.3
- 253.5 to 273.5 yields 50.5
